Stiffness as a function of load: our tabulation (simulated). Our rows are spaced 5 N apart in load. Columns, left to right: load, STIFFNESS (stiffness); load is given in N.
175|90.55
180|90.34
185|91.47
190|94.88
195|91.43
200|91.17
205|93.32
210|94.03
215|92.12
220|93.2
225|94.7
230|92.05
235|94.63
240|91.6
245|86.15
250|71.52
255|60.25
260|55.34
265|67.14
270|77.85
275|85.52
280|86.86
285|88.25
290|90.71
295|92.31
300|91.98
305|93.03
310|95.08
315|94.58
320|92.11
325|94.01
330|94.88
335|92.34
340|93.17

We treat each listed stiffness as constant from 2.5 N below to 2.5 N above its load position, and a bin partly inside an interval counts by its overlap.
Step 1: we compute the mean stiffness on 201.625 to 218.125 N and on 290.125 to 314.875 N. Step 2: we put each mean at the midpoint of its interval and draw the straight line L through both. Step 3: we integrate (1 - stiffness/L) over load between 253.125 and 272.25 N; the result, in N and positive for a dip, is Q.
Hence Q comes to 5.7 N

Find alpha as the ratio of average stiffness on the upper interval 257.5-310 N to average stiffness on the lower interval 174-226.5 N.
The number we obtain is 0.90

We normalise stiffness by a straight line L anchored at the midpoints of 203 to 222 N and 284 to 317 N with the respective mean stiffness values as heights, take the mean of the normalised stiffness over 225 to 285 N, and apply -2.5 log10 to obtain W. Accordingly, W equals 0.16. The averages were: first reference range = 93.2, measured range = 80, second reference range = 92.4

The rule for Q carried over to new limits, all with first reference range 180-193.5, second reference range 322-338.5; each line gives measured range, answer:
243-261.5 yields 4.87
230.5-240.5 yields -0.03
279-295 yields 0.68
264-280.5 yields 2.42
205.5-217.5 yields -0.05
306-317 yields -0.13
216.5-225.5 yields -0.08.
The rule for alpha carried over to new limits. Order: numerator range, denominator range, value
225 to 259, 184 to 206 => 0.89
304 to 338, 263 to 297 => 1.11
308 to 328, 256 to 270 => 1.47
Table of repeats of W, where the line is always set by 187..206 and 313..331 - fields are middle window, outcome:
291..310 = 0.011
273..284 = 0.083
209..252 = 0.034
